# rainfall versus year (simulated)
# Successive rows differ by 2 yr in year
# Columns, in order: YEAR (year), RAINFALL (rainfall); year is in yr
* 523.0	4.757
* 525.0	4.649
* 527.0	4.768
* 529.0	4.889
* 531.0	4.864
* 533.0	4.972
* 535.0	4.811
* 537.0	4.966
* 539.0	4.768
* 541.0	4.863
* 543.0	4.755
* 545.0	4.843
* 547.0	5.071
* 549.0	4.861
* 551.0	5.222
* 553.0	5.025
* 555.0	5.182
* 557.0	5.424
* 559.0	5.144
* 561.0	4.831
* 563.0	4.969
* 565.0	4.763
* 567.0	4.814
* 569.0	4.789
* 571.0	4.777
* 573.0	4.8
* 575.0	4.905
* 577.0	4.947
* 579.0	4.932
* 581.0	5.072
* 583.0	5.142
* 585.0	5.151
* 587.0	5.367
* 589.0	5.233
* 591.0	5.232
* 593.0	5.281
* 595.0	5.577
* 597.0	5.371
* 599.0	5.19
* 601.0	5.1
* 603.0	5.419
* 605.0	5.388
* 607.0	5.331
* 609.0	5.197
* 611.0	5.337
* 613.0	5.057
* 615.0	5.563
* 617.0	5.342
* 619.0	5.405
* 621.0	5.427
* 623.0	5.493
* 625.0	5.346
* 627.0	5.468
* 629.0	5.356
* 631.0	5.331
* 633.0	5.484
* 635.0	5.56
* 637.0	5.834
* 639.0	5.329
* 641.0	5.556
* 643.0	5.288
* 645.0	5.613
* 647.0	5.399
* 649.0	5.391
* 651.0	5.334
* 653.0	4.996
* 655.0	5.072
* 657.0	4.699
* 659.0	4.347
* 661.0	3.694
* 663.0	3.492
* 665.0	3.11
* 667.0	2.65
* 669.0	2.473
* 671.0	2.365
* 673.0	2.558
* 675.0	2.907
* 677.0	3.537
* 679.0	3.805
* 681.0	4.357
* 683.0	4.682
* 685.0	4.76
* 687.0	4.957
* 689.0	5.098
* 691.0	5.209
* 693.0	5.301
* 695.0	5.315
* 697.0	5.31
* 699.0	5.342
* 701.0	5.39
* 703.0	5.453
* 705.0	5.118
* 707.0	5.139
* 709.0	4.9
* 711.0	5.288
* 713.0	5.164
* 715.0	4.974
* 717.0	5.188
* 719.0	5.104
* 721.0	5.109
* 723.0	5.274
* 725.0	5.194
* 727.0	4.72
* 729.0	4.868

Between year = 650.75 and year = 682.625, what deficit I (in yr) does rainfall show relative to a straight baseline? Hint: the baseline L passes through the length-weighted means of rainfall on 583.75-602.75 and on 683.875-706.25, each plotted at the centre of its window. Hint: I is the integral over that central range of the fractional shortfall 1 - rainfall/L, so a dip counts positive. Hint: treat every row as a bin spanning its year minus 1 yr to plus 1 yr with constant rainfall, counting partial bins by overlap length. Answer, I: 9.3 yr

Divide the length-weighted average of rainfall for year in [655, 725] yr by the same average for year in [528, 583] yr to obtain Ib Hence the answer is 0.91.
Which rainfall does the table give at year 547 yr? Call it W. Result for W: 5.071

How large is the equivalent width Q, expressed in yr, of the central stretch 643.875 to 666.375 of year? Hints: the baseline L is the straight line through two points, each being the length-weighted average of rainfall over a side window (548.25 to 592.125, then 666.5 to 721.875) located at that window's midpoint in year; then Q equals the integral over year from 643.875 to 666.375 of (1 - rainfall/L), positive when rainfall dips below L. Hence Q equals 0.46 yr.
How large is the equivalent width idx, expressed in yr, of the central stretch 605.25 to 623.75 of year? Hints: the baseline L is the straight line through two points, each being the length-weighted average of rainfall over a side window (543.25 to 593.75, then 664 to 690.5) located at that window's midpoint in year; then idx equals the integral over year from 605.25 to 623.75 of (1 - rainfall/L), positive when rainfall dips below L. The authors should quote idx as -3.75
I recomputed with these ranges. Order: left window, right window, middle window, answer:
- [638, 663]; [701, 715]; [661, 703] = 7.8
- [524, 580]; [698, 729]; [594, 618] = -1.6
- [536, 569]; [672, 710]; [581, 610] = -2.4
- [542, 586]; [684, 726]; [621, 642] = -1.7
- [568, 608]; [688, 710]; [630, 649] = -1.1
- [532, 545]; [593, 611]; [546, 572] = 0.1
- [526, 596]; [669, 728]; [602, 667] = -3.5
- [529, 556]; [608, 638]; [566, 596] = 0.6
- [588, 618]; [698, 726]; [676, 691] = 2.0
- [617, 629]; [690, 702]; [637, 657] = 0.2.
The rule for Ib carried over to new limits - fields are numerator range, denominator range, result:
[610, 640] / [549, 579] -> 1.09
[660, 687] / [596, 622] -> 0.65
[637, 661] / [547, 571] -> 1.03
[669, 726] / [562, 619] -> 0.91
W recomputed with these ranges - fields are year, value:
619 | 5.405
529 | 4.889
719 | 5.104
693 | 5.301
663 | 3.492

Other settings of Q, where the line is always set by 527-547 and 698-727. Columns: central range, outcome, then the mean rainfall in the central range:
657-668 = 3.3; 3.57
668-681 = 5.2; 3.05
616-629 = -1.0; 5.41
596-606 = -0.6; 5.29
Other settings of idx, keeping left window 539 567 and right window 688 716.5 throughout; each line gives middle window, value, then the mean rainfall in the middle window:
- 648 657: 0.0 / 5.14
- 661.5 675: 6.1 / 2.82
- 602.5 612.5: -0.5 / 5.32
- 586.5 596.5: -0.6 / 5.34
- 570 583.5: 0.2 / 4.93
